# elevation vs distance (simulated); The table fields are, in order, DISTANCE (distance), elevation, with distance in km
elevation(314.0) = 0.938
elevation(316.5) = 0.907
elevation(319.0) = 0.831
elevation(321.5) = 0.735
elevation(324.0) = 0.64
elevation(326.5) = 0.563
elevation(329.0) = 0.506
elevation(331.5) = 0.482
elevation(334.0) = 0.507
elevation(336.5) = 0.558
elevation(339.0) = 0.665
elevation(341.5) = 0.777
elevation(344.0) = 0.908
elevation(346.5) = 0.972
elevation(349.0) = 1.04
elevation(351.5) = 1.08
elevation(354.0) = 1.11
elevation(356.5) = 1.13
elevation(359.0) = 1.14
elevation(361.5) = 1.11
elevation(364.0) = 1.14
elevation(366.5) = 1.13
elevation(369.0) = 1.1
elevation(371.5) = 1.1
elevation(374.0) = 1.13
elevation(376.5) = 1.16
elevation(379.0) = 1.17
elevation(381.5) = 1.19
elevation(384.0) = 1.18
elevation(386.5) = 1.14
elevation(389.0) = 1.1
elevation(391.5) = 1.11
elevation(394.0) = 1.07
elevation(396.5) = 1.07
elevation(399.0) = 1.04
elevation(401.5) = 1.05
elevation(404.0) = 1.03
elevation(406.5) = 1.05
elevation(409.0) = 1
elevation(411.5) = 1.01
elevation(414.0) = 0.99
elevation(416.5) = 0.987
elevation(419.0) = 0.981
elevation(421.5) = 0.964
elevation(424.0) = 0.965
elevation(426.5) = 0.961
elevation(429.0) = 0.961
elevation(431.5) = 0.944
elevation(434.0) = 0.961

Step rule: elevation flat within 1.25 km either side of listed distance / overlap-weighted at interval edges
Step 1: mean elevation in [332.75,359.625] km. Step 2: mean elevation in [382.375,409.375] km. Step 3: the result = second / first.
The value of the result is 1.21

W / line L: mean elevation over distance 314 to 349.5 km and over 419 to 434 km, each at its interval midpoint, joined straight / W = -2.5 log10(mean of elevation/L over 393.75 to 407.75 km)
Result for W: -0.17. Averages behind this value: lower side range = 0.722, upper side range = 0.961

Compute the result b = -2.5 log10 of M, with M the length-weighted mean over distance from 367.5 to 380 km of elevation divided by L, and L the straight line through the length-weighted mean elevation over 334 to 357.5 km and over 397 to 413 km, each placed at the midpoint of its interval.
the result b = -0.18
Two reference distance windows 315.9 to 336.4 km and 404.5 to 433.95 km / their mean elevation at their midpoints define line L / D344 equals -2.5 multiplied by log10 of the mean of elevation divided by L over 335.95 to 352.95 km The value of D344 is -0.23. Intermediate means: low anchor 0.633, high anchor 0.983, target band 0.872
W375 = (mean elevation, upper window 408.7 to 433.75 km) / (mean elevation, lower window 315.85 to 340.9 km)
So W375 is 1.53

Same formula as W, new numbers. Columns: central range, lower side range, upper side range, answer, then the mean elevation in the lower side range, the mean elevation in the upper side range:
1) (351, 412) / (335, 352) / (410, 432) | -0.214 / 0.842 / 0.975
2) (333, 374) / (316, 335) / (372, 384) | -0.057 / 0.638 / 1.16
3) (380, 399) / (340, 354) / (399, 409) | -0.101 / 0.964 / 1.04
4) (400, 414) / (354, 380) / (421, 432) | -0.010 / 1.13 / 0.96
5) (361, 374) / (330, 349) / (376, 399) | -0.172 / 0.716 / 1.13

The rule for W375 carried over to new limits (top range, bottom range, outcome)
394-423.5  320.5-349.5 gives 1.48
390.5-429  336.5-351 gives 1.19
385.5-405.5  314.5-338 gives 1.66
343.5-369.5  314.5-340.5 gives 1.67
